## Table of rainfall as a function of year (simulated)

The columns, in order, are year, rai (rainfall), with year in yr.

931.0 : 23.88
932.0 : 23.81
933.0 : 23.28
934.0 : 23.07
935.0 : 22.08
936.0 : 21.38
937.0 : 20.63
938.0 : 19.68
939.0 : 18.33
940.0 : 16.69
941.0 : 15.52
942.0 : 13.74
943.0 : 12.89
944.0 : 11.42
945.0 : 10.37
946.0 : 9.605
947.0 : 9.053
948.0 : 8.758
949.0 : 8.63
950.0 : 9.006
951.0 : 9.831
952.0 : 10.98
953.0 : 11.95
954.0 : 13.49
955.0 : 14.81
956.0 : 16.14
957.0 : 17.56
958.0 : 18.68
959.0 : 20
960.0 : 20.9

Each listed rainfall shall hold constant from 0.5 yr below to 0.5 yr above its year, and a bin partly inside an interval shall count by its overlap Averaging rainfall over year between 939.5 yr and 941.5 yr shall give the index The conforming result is 16.1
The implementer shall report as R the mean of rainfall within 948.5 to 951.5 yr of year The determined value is 9.16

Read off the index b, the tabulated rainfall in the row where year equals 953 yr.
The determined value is 11.95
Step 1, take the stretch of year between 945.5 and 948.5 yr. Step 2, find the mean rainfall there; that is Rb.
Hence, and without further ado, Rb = 9.14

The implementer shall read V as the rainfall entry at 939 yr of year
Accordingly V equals 18.33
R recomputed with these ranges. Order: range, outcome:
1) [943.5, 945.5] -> 10.9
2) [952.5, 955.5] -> 13.4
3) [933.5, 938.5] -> 21.4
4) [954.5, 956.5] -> 15.5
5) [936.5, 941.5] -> 18.2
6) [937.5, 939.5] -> 19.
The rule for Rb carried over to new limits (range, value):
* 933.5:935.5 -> 22.6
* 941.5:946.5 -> 11.6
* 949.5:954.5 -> 11.1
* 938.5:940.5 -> 17.5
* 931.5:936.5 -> 22.7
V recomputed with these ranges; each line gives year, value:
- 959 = 20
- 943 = 12.89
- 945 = 10.37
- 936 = 21.38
